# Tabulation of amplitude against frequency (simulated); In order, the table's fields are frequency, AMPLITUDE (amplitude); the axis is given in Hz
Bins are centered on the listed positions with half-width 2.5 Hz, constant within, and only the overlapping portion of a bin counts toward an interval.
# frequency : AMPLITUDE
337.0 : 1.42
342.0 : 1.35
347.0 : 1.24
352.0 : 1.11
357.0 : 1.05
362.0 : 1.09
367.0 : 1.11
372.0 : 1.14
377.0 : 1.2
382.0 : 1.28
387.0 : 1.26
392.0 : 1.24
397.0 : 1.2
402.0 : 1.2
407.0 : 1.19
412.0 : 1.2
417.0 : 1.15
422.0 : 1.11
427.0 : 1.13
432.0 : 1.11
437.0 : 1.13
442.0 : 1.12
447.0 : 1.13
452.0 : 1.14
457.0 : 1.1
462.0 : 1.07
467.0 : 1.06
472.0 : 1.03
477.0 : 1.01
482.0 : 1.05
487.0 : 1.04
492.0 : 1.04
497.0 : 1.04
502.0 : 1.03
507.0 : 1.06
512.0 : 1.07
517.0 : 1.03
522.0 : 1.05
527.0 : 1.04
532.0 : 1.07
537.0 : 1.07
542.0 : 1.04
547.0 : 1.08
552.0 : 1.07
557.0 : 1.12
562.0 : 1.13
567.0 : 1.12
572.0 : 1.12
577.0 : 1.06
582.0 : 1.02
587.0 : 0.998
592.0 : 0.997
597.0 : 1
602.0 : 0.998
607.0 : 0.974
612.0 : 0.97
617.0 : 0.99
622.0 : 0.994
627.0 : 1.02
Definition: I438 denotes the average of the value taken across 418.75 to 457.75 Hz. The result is 1.12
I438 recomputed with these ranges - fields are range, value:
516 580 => 1.08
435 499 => 1.07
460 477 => 1.05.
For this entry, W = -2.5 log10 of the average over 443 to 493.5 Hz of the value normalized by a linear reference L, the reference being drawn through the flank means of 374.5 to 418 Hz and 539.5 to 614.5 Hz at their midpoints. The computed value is 0.08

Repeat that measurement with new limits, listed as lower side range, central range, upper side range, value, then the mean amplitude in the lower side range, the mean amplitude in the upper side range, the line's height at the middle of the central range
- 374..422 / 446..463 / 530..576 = 0.050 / 1.21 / 1.09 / 1.16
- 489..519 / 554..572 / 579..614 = -0.110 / 1.05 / 0.995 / 1.01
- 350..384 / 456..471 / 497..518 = 0.007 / 1.14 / 1.05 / 1.08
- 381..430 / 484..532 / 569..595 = 0.058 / 1.19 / 1.04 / 1.1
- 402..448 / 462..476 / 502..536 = 0.056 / 1.14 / 1.05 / 1.1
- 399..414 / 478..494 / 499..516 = 0.043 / 1.2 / 1.05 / 1.08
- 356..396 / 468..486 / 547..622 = 0.078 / 1.18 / 1.04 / 1.11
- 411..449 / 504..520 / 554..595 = 0.045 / 1.13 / 1.07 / 1.1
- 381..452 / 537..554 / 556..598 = 0.020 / 1.17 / 1.06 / 1.08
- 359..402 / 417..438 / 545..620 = 0.031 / 1.19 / 1.04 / 1.15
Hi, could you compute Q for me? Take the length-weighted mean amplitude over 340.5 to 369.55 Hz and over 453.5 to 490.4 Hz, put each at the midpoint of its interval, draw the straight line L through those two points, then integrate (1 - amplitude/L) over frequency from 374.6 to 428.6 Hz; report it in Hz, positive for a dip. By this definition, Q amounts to -4.1 Hz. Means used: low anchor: 1.15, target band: 1.2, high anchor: 1.05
